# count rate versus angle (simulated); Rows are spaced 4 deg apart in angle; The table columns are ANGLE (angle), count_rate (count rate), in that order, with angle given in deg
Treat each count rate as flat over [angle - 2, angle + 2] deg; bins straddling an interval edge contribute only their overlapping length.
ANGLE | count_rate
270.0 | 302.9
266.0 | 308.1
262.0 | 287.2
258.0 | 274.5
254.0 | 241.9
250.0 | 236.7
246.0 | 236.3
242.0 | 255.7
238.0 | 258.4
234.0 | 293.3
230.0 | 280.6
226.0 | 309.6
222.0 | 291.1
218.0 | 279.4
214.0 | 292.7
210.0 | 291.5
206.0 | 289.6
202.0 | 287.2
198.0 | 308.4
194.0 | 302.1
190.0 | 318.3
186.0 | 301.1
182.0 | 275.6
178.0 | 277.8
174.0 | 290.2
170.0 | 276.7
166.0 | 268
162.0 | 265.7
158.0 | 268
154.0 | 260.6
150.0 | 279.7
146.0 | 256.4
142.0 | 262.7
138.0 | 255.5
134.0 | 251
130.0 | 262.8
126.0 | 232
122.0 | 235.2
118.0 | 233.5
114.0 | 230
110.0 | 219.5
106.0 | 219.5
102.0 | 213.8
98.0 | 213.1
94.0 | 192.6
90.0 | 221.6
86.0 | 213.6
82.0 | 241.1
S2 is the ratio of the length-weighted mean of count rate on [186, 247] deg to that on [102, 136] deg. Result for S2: 1.2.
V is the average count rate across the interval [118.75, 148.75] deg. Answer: 251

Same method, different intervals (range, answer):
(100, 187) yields 256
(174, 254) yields 283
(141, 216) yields 283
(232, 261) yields 258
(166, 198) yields 291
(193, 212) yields 295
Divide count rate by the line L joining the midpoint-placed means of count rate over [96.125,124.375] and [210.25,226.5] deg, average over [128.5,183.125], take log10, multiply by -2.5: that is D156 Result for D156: -0.07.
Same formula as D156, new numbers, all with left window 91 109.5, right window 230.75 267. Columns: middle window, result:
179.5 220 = -0.19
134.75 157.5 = -0.15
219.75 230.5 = -0.15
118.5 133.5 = -0.11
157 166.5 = -0.15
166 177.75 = -0.18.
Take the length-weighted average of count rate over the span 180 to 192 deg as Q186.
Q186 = 298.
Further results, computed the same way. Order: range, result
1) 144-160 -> 266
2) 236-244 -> 257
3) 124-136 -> 249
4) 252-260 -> 258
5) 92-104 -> 206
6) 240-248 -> 246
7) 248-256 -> 239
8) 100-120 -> 223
